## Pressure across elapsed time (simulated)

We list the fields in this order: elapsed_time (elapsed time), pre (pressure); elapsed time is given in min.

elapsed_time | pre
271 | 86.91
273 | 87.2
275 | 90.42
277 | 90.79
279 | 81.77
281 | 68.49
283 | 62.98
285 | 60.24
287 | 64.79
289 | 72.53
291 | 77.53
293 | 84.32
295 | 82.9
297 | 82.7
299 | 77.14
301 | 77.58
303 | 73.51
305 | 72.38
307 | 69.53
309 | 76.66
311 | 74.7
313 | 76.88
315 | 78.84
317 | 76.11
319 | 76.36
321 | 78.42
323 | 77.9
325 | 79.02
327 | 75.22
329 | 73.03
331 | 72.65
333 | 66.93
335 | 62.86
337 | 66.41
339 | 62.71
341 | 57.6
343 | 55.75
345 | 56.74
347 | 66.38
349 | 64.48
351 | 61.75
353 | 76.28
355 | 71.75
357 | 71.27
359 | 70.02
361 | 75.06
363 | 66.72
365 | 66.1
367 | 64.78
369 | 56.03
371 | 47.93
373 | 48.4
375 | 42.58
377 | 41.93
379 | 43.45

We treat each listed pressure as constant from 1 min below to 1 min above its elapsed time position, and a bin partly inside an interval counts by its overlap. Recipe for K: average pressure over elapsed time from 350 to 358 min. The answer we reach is 70.3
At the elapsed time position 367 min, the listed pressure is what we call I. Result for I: 64.78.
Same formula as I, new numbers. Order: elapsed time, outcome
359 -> 70.02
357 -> 71.27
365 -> 66.1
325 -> 79.02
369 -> 56.03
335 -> 62.86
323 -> 77.9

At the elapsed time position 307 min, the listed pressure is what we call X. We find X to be 69.53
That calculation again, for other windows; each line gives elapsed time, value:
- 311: 74.7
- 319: 76.36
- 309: 76.66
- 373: 48.4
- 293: 84.32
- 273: 87.2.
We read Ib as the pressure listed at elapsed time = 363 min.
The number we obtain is 66.72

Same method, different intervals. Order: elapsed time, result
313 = 76.88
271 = 86.91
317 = 76.11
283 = 62.98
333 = 66.93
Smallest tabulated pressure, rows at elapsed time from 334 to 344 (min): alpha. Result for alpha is 55.75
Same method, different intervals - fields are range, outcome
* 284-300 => 60.24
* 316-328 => 75.22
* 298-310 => 69.53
